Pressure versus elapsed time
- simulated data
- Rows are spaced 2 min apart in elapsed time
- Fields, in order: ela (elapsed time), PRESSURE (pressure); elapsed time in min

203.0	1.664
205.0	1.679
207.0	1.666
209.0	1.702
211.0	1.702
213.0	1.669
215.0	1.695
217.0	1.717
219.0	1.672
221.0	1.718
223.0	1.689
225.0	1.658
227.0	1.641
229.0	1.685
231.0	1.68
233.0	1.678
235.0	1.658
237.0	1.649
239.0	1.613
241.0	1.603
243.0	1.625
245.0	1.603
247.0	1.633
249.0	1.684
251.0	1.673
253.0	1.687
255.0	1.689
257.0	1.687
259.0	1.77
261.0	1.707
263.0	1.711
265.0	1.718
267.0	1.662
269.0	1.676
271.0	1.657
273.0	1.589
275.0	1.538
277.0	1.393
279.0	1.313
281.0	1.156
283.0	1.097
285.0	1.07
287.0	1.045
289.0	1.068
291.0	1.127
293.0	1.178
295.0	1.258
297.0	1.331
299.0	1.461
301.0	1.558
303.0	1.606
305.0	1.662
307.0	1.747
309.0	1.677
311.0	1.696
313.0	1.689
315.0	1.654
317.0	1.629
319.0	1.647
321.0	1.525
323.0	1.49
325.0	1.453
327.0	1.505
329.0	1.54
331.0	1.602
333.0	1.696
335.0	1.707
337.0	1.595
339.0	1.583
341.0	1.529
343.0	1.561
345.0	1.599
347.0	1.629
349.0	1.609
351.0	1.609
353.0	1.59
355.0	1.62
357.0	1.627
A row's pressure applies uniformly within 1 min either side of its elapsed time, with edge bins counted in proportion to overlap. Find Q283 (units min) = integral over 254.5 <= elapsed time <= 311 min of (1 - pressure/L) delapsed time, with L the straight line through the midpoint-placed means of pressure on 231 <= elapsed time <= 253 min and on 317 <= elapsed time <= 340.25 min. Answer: 5.0 min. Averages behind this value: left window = 1.65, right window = 1.58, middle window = 1.47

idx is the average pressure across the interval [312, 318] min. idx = 1.66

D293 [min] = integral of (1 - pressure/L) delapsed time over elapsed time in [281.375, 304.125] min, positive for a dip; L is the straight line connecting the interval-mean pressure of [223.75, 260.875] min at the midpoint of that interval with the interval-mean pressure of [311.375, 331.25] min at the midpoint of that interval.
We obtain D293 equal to 5.0 min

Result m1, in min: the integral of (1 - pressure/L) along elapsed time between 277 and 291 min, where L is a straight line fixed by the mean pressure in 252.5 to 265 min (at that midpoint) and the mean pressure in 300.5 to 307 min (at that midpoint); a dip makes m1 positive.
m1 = 4.4 min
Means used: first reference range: 1.71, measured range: 1.14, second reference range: 1.63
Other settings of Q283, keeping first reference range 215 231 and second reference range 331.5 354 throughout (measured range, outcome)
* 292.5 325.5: 1.6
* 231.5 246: 0.3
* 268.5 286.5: 3.1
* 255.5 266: -0.4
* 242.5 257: 0.1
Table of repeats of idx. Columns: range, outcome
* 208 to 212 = 1.7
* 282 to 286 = 1.08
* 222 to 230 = 1.67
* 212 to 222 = 1.69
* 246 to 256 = 1.67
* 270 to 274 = 1.62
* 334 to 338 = 1.65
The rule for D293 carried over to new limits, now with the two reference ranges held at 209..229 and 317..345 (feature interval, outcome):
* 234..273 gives -0.4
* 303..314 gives -0.6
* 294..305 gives 1.0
